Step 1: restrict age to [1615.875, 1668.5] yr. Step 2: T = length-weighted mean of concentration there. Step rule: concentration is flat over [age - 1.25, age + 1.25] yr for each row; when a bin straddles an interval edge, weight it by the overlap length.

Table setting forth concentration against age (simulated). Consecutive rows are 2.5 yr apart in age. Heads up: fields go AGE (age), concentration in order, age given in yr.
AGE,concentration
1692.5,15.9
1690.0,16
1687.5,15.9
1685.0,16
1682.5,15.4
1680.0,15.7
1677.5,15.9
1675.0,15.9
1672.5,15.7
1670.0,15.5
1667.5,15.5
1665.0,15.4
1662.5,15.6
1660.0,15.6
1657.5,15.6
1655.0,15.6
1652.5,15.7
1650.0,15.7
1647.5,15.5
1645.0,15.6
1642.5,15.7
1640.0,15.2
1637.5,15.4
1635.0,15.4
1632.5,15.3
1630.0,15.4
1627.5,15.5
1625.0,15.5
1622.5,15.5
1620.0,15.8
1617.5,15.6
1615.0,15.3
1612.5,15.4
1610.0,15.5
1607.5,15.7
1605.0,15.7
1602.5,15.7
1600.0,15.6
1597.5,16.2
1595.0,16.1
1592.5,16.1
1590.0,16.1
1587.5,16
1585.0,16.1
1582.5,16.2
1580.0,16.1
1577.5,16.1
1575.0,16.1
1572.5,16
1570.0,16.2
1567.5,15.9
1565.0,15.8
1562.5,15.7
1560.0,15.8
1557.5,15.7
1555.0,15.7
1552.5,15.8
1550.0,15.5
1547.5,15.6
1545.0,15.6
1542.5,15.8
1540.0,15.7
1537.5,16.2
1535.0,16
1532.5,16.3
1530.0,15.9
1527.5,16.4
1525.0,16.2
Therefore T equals 15.5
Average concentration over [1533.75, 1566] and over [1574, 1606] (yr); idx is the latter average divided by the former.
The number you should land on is 1.02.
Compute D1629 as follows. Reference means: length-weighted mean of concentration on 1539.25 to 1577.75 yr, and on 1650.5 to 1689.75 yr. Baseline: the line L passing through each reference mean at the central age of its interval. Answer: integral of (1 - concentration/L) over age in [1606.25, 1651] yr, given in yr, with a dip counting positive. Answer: 0.6 yr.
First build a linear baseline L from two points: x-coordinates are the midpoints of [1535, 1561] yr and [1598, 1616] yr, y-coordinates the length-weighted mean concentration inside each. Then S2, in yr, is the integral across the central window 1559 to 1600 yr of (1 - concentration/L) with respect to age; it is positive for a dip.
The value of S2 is -0.93 yr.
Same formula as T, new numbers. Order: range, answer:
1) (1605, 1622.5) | 15.6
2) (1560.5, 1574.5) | 15.9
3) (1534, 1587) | 15.9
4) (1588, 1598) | 16.1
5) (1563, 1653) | 15.7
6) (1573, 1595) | 16.1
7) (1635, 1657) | 15.5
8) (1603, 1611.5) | 15.6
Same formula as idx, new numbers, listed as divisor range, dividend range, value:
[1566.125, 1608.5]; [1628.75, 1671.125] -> 0.97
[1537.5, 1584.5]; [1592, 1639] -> 0.98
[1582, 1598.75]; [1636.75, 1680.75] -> 0.97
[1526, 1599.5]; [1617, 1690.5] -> 0.98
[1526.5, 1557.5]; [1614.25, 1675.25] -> 0.98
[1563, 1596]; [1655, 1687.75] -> 0.98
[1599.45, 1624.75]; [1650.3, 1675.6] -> 1.00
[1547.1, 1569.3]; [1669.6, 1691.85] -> 1.00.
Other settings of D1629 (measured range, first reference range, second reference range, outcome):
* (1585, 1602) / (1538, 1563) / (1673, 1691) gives -0.3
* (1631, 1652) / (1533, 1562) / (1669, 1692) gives 0.4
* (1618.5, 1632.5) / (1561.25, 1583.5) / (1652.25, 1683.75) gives 0.2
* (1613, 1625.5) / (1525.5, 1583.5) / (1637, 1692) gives 0.2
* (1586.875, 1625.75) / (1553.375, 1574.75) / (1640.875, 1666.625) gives 0.0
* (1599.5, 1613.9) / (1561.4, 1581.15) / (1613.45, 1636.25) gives 0.0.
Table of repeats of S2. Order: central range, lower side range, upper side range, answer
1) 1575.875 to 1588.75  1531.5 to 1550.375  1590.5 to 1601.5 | -0.1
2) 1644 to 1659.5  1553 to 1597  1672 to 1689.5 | 0.2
